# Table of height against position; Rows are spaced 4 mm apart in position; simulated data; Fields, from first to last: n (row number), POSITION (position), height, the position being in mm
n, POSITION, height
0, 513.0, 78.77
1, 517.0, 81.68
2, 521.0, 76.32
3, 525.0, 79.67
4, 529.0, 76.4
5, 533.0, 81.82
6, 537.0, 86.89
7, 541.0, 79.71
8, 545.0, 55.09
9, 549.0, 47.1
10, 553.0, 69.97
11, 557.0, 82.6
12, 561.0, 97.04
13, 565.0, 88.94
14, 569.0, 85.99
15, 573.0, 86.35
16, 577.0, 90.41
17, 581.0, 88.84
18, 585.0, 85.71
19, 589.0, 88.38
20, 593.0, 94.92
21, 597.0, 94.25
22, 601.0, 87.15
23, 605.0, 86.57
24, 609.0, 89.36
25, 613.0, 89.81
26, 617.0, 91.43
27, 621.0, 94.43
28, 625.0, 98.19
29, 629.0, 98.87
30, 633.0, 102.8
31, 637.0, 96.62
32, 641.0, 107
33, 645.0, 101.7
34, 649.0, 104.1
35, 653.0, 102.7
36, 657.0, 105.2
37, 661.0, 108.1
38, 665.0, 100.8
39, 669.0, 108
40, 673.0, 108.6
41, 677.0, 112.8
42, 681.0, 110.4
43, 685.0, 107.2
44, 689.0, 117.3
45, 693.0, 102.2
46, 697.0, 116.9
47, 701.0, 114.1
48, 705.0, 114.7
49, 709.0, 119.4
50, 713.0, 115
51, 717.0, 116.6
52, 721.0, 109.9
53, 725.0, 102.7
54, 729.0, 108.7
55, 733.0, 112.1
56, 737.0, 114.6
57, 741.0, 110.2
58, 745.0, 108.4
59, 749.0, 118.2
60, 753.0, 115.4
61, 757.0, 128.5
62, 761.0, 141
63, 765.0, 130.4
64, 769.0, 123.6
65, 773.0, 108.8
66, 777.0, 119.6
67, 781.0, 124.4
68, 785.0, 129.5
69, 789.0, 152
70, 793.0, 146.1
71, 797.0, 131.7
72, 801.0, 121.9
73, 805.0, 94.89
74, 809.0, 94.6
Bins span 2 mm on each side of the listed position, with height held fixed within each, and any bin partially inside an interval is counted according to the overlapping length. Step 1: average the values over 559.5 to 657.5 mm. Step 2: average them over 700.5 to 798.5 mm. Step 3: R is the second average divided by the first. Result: 1.3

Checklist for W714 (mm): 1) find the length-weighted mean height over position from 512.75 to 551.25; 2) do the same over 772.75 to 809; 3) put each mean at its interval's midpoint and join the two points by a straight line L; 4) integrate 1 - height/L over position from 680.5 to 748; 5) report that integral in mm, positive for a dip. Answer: -1.5 mm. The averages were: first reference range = 74.1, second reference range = 125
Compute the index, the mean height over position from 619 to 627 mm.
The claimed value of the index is 96.3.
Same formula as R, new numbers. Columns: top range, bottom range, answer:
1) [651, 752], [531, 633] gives 1.29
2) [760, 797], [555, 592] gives 1.47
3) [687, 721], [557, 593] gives 1.28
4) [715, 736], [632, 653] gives 1.08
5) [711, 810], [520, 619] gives 1.43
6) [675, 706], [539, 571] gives 1.48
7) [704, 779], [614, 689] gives 1.13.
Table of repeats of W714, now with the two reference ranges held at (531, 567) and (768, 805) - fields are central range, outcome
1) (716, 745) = 1.2 mm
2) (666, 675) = -0.5 mm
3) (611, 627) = -0.4 mm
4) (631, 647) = -1.1 mm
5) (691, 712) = -0.9 mm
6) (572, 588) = -0.9 mm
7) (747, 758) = 0.0 mm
